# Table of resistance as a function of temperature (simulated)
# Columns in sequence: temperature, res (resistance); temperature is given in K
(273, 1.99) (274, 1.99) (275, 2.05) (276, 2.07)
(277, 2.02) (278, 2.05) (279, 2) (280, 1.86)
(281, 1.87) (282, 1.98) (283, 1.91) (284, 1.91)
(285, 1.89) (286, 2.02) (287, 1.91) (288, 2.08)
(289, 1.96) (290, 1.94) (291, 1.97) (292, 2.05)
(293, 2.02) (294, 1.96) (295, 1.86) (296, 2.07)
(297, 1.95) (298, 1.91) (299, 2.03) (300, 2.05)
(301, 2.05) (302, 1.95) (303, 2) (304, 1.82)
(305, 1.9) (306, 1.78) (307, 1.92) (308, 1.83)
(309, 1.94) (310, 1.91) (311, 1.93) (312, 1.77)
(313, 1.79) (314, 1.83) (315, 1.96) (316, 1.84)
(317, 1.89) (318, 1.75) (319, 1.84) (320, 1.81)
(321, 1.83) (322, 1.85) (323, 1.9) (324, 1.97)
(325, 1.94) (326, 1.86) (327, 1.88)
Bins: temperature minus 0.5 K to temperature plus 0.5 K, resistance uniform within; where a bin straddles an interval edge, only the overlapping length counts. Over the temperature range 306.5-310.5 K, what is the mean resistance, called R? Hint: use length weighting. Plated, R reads 1.9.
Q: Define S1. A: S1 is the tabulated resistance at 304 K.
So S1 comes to 1.82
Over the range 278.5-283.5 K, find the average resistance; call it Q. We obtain 1.92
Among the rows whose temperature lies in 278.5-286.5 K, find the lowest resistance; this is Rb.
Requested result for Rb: 1.86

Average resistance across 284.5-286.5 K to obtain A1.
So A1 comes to 1.96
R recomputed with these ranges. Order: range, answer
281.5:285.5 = 1.92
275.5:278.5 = 2.05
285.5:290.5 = 1.98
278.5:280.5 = 1.93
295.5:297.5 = 2.01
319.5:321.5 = 1.82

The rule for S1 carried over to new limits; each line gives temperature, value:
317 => 1.89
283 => 1.91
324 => 1.97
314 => 1.83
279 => 2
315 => 1.96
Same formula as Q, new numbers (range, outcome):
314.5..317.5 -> 1.9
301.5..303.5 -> 1.98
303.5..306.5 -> 1.83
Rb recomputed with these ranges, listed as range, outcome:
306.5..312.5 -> 1.77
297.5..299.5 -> 1.91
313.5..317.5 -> 1.83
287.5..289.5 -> 1.96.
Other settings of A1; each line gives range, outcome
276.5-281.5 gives 1.96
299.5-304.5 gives 1.97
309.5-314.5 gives 1.85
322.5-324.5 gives 1.94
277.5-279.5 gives 2.02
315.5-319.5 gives 1.83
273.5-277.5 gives 2.03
